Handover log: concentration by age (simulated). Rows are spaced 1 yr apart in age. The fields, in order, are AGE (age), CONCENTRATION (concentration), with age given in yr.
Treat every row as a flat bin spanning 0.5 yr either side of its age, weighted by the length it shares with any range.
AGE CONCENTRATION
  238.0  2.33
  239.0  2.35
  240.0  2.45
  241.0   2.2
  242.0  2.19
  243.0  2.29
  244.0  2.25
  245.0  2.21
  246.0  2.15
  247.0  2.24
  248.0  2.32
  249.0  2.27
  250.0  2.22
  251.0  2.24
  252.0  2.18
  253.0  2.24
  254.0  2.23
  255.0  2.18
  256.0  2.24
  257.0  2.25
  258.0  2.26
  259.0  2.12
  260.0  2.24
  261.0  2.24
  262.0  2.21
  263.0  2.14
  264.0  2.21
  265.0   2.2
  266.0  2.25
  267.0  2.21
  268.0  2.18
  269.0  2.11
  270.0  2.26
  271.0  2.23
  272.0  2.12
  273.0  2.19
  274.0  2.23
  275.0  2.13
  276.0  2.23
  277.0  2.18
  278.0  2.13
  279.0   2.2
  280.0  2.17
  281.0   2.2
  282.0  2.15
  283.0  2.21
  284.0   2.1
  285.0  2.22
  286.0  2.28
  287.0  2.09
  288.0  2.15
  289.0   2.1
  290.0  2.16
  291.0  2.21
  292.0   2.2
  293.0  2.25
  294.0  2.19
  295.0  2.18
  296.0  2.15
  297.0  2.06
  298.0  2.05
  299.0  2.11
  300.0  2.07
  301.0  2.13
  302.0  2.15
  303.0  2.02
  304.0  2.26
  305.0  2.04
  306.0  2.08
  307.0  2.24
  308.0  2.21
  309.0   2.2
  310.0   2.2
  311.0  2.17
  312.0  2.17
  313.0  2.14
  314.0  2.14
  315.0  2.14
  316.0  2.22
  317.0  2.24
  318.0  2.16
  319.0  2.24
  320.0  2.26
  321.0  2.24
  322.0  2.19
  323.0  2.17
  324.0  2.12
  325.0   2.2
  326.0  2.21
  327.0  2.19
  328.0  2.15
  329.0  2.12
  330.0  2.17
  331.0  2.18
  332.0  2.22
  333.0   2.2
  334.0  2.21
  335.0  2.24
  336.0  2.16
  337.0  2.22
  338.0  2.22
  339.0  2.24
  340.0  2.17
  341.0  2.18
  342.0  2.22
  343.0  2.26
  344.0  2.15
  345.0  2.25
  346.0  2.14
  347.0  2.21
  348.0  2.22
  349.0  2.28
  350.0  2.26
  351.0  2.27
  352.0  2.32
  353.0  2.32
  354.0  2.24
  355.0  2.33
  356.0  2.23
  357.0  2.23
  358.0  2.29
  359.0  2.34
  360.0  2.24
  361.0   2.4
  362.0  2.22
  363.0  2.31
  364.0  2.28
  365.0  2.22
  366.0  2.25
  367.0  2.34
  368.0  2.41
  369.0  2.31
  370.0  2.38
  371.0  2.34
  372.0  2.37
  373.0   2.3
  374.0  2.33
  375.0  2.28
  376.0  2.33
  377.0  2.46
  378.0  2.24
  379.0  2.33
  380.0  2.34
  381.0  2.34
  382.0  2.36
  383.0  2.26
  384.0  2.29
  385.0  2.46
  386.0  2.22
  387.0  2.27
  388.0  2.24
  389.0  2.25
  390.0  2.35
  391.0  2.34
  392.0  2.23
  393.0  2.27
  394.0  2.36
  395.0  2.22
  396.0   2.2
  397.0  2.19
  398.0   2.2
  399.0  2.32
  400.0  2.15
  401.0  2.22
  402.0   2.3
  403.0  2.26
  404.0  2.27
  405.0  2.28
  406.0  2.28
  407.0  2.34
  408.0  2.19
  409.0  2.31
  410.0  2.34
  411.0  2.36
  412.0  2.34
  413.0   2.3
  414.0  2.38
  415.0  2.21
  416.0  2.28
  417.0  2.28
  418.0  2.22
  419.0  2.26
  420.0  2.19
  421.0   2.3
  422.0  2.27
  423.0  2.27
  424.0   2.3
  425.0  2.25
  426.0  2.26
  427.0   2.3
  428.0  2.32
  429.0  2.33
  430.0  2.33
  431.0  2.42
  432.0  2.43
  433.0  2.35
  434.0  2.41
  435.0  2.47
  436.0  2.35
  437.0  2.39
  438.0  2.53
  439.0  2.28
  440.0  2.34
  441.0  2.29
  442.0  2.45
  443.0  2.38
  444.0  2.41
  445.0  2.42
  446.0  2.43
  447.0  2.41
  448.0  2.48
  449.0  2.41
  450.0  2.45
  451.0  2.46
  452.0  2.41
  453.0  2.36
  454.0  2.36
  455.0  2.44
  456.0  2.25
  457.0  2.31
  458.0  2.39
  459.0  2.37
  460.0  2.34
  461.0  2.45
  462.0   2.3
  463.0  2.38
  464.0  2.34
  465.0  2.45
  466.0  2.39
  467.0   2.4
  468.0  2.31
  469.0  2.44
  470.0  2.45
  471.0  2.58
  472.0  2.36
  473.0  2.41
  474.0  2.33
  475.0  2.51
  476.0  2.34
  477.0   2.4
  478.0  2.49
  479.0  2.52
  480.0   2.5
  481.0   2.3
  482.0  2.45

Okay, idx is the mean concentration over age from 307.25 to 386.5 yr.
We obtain 2.25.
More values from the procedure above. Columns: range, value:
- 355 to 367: 2.28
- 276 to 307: 2.15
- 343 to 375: 2.28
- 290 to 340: 2.17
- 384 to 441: 2.3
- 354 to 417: 2.29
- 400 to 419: 2.28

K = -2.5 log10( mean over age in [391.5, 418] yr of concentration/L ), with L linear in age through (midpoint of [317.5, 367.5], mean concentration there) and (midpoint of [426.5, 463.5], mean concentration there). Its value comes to 0.02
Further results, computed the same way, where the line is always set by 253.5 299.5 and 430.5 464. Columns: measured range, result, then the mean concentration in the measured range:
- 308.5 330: 0.025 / 2.18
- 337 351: 0.023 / 2.22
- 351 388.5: -0.006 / 2.31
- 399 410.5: 0.033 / 2.27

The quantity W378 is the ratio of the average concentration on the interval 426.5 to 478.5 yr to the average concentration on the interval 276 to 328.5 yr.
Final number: 1.10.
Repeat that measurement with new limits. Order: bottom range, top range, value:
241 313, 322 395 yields 1.04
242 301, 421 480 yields 1.09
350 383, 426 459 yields 1.03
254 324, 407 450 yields 1.07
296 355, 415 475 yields 1.08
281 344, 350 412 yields 1.05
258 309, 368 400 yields 1.06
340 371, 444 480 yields 1.06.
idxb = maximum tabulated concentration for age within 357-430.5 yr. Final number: 2.46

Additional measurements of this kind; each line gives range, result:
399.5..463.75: 2.53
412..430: 2.38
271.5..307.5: 2.28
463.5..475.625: 2.58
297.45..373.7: 2.41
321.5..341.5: 2.24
